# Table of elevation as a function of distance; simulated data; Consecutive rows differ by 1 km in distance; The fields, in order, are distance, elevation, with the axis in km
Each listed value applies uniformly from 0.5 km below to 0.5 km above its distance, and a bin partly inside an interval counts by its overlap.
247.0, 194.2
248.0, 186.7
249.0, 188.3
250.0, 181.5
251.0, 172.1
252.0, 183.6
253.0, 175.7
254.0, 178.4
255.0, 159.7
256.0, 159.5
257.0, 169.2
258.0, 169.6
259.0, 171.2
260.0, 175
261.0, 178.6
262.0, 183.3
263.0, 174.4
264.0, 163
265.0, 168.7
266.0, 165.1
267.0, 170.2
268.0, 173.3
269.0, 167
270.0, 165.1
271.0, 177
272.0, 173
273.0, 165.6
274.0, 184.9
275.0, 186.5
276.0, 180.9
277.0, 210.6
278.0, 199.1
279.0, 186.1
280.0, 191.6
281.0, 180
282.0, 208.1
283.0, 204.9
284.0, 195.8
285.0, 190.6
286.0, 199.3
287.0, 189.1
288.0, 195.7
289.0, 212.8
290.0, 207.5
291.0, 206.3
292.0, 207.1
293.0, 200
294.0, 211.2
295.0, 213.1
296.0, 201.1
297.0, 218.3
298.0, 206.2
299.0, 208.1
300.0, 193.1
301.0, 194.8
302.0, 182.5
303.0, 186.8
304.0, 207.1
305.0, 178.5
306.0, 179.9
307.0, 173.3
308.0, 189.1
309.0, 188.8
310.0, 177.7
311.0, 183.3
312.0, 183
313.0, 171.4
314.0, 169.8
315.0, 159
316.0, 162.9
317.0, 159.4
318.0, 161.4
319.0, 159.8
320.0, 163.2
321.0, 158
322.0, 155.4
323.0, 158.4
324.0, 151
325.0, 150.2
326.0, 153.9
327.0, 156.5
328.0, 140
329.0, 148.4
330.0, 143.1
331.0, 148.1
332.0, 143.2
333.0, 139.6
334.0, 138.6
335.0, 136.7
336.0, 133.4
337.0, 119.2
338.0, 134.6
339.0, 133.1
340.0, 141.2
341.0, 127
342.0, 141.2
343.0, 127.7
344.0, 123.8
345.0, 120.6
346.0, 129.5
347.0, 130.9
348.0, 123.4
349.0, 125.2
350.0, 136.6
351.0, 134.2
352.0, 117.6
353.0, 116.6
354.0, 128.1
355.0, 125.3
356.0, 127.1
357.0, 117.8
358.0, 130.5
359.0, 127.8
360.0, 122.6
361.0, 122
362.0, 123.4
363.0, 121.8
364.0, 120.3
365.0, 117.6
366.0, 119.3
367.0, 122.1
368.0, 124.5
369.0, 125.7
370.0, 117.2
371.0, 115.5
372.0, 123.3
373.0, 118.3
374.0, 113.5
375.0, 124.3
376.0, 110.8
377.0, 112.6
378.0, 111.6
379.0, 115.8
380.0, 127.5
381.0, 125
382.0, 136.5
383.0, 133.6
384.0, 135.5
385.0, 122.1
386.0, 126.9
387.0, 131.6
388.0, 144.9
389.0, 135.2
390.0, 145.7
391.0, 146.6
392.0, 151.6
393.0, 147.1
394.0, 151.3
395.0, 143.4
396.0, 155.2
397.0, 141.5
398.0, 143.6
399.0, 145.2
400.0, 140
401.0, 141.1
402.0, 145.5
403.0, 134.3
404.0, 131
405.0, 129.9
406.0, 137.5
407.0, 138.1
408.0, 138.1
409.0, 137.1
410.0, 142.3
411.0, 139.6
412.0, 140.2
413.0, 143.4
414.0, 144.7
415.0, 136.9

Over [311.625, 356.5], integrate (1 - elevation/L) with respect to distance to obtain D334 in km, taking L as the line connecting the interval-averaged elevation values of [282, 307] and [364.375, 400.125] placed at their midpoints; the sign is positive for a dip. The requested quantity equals 7.0 km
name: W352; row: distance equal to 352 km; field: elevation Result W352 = 117.6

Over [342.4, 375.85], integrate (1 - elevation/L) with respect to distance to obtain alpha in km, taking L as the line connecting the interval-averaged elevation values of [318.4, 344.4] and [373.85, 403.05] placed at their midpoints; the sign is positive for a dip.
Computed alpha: 3.8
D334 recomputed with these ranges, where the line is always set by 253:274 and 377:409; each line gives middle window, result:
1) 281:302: -5.0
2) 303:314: -1.6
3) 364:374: 1.6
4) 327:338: 0.9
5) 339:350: 1.5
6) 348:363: 2.2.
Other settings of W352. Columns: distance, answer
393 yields 147.1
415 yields 136.9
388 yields 144.9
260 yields 175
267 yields 170.2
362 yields 123.4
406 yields 137.5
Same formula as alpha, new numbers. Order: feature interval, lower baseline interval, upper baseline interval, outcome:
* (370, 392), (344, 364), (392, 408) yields 1.3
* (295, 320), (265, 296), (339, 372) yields -2.4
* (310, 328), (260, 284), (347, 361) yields -1.5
